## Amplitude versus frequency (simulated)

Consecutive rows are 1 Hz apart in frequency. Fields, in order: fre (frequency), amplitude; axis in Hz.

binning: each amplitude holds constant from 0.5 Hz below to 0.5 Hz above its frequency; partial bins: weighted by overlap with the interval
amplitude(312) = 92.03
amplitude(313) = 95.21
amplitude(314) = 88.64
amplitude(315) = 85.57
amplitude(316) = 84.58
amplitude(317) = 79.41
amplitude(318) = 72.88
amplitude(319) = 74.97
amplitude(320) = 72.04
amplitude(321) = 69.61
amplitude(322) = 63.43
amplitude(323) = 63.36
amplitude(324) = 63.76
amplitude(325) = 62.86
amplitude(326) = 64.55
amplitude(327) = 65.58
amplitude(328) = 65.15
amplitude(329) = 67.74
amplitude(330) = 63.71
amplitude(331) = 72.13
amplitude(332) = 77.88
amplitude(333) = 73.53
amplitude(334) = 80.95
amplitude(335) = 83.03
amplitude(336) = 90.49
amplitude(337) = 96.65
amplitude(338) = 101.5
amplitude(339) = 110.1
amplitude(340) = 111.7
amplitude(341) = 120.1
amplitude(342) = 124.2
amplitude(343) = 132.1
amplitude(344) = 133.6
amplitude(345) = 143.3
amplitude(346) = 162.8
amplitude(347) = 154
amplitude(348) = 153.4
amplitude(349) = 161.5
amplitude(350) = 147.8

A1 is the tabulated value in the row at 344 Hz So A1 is 133.6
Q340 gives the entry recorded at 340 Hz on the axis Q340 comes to 111.7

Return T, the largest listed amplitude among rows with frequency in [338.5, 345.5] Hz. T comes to 143.3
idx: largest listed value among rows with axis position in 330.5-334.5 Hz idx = 80.95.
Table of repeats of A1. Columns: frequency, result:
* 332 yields 77.88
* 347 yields 154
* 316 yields 84.58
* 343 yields 132.1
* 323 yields 63.36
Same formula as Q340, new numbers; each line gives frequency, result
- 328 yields 65.15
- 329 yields 67.74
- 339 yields 110.1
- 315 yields 85.57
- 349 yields 161.5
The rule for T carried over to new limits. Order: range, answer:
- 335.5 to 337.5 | 96.65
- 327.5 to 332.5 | 77.88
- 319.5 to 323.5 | 72.04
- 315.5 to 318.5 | 84.58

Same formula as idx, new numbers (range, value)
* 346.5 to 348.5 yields 154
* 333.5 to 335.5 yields 83.03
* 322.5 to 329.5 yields 67.74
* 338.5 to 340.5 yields 111.7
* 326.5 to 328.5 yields 65.58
